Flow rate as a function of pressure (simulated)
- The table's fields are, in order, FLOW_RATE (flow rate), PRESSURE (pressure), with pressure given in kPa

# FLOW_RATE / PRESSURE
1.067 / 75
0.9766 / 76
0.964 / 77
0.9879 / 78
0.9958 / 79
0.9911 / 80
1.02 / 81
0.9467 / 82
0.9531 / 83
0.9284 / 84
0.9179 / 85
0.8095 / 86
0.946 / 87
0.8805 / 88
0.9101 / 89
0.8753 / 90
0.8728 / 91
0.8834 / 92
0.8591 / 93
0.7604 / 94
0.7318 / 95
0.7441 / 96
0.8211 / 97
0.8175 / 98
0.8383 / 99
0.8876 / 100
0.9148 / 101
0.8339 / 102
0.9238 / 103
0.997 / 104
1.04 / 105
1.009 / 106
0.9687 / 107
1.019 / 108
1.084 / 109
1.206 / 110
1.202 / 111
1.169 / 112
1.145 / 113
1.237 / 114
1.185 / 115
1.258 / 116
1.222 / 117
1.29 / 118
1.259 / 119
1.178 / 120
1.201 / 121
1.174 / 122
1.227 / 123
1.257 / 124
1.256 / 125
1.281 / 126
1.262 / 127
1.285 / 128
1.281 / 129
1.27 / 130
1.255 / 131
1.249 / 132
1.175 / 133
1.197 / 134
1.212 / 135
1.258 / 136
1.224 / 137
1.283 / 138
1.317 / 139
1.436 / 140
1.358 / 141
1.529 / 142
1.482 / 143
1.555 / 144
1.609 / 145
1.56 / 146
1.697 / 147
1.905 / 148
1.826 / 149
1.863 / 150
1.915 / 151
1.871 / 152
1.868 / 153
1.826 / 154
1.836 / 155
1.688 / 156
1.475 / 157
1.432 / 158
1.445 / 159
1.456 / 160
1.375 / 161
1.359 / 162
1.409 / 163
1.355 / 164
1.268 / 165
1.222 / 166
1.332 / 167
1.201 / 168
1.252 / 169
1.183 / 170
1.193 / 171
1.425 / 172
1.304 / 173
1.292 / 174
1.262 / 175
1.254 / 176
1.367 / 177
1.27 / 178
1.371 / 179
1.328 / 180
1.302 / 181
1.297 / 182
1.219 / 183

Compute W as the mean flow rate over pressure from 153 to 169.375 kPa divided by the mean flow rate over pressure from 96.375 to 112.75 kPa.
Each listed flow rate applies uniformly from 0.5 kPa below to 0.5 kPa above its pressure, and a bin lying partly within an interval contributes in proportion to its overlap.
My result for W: 1.47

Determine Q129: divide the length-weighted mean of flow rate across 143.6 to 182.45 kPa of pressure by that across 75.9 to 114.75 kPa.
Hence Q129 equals 1.5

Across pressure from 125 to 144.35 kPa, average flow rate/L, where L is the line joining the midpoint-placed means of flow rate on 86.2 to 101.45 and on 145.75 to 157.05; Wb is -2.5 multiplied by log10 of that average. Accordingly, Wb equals 0.16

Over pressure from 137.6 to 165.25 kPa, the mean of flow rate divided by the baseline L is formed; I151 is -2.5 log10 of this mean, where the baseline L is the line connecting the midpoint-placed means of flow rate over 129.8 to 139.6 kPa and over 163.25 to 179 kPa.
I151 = -0.24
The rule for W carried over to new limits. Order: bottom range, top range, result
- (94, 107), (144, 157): 2.01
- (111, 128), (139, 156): 1.37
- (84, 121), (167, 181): 1.30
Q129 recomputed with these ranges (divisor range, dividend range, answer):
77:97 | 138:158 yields 1.84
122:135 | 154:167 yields 1.17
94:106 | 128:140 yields 1.45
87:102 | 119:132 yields 1.47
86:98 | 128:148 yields 1.64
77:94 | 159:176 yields 1.42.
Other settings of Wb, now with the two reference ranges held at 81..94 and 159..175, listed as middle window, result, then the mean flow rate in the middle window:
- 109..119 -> -0.167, 1.21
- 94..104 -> 0.145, 0.839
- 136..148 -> -0.235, 1.47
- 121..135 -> -0.123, 1.24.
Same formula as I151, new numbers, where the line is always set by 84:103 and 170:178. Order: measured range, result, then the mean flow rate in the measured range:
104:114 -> -0.17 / 1.1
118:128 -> -0.22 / 1.24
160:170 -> -0.06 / 1.31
